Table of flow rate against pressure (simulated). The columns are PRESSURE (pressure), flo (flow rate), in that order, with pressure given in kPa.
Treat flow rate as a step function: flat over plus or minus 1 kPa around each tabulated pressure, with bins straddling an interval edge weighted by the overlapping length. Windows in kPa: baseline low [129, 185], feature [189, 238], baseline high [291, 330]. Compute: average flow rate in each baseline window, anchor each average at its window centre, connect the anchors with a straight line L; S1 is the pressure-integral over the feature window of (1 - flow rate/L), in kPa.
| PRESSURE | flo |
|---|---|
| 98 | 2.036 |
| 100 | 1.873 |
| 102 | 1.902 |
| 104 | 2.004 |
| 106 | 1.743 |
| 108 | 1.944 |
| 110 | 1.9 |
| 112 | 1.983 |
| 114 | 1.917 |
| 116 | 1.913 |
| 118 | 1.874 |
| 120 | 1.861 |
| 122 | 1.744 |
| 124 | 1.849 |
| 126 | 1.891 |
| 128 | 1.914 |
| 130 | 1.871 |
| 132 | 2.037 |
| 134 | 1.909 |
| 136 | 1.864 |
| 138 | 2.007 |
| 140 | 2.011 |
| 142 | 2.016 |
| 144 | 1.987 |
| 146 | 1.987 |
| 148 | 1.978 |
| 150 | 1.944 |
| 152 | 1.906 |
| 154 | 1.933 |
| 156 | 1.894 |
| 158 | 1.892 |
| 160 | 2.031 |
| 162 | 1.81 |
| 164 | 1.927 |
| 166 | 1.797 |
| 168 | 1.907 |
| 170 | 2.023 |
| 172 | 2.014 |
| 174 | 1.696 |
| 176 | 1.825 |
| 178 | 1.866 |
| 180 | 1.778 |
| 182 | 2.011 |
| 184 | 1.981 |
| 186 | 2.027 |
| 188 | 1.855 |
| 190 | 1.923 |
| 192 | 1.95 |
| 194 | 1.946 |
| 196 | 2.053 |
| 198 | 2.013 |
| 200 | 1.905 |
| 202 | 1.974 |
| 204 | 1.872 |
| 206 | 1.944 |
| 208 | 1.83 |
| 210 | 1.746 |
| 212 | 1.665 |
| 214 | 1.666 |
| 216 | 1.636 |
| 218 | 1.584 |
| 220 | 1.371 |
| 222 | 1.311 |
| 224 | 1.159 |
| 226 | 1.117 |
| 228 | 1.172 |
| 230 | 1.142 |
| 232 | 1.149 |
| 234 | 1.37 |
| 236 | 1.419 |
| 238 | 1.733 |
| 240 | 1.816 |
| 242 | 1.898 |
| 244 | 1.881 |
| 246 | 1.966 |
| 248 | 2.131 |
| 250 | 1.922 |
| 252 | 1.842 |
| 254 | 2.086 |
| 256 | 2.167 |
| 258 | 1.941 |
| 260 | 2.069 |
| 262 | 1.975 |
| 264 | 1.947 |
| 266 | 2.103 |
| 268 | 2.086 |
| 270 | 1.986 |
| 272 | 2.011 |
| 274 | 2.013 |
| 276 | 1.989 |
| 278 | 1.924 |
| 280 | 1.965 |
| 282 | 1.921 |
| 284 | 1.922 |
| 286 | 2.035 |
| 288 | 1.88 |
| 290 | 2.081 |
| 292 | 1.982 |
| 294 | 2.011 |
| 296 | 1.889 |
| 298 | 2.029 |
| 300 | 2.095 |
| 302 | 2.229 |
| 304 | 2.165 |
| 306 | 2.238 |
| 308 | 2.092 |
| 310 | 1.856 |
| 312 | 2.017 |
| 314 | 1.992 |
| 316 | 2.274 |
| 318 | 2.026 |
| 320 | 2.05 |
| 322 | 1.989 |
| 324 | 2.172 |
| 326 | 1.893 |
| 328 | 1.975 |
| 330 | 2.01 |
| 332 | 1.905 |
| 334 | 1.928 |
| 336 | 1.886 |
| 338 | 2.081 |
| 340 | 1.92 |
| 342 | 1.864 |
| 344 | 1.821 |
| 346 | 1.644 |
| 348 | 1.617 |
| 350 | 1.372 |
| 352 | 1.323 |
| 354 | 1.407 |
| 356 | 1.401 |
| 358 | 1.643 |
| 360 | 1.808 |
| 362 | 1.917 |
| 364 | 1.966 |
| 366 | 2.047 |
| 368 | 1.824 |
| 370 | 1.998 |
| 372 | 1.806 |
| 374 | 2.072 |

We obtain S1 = 8.6 kPa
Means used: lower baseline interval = 1.93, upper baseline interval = 2.05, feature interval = 1.62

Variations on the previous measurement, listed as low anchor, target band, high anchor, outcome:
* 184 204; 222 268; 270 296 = 5.6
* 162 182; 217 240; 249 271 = 7.3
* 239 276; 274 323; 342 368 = -4.5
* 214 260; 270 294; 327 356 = -4.1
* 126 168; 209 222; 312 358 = 2.1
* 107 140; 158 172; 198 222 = -0.7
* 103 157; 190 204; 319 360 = -0.6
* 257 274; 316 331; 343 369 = -2.0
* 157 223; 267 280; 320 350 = -0.9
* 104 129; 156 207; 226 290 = -1.5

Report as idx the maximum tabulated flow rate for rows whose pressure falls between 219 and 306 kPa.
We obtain 2.238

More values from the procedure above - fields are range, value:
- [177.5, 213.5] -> 2.053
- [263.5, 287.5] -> 2.103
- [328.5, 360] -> 2.081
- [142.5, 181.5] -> 2.031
